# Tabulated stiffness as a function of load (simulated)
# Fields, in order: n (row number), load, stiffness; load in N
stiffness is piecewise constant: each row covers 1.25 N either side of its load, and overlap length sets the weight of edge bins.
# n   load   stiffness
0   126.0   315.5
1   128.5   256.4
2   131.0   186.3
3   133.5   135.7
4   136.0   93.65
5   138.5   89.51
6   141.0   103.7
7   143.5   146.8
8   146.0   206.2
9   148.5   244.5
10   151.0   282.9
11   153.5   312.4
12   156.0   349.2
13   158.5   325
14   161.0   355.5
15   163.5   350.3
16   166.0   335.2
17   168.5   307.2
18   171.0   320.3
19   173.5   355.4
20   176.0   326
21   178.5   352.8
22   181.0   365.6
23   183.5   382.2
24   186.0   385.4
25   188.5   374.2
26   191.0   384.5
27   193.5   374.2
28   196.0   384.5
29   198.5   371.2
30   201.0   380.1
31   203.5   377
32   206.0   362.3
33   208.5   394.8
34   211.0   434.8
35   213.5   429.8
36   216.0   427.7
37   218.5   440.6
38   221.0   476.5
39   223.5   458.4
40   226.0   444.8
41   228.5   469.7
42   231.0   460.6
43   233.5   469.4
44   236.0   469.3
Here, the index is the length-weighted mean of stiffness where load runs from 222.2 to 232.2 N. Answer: 458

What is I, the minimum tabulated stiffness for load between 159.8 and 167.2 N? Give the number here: 335.2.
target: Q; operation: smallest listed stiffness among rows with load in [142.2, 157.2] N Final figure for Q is 146.8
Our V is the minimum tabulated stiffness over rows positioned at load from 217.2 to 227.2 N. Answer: 440.6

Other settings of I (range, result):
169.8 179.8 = 320.3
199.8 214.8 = 362.3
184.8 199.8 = 371.2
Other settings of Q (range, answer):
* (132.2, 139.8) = 89.51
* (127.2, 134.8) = 135.7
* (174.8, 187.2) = 326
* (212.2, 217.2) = 427.7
